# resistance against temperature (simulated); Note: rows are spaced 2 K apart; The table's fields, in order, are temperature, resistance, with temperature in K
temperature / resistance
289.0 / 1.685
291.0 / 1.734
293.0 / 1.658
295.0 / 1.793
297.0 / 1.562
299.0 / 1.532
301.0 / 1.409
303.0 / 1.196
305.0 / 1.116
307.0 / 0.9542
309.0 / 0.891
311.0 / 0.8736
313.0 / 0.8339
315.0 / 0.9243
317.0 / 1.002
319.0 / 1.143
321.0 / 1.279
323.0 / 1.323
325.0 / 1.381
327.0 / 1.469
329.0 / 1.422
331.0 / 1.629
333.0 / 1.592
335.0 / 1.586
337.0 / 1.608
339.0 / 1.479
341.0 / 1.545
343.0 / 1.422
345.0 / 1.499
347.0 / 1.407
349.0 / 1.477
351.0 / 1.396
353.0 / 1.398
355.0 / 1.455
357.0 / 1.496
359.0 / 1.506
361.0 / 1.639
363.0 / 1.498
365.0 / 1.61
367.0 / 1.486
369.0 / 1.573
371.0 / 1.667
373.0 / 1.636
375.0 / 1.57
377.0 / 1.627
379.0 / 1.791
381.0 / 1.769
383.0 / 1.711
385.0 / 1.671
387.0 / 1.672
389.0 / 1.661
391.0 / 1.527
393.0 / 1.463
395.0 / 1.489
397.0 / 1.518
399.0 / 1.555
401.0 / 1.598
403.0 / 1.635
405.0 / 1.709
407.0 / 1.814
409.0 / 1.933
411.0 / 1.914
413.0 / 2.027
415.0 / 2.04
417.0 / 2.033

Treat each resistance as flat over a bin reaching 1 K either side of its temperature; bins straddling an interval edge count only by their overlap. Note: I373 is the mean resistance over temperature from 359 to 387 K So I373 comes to 1.63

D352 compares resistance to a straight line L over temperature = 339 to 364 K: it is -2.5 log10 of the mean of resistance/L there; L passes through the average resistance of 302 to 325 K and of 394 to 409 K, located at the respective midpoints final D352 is -0.13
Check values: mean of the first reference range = 1.06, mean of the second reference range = 1.64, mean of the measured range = 1.48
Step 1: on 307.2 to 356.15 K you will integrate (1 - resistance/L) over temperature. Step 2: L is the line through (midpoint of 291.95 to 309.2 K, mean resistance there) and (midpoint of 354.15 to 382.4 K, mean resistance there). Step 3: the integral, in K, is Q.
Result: 4.94 K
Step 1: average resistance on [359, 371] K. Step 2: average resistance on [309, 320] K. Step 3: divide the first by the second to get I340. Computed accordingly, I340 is 1.65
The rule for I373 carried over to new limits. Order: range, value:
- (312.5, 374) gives 1.44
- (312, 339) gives 1.33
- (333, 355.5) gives 1.48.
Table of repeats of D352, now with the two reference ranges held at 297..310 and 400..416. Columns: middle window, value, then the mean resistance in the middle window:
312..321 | 0.27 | 1.01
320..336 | -0.08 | 1.46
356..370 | 0.02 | 1.54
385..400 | 0.12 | 1.56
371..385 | -0.02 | 1.68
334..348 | -0.05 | 1.51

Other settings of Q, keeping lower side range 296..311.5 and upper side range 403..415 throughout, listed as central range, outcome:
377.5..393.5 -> 0.5 K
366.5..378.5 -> 0.3 K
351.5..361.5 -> 0.3 K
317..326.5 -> 0.4 K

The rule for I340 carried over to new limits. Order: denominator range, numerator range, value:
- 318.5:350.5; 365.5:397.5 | 1.11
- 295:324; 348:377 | 1.31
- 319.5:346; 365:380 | 1.10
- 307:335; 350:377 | 1.26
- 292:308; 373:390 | 1.20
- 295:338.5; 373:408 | 1.27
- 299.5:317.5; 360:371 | 1.51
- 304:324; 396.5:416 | 1.72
